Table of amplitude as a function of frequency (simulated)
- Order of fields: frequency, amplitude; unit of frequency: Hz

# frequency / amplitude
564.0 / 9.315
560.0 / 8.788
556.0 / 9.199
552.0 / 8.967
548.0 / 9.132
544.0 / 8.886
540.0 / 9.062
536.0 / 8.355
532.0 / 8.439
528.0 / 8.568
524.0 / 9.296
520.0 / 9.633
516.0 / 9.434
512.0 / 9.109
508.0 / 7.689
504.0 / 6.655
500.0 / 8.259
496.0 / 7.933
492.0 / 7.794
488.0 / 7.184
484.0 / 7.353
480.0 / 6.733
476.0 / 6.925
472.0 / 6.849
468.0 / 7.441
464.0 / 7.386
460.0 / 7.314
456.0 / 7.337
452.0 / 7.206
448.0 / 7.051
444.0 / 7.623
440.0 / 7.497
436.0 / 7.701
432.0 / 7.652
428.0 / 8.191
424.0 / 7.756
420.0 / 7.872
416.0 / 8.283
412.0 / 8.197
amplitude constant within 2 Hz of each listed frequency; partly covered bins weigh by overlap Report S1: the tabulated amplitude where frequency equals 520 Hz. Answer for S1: 9.633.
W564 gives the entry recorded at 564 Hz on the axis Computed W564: 9.315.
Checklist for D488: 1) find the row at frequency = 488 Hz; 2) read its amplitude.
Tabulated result 7.184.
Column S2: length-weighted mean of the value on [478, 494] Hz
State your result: 7.27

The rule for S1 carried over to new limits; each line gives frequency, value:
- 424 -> 7.756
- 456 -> 7.337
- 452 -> 7.206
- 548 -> 9.132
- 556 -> 9.199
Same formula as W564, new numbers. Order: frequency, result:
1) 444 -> 7.623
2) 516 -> 9.434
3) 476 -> 6.925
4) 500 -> 8.259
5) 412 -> 8.197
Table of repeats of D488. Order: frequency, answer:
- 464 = 7.386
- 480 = 6.733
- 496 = 7.933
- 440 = 7.497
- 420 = 7.872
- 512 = 9.109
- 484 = 7.353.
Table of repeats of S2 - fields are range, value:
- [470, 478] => 6.89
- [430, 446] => 7.62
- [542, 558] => 9.05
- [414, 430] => 8.03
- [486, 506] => 7.57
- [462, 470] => 7.41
